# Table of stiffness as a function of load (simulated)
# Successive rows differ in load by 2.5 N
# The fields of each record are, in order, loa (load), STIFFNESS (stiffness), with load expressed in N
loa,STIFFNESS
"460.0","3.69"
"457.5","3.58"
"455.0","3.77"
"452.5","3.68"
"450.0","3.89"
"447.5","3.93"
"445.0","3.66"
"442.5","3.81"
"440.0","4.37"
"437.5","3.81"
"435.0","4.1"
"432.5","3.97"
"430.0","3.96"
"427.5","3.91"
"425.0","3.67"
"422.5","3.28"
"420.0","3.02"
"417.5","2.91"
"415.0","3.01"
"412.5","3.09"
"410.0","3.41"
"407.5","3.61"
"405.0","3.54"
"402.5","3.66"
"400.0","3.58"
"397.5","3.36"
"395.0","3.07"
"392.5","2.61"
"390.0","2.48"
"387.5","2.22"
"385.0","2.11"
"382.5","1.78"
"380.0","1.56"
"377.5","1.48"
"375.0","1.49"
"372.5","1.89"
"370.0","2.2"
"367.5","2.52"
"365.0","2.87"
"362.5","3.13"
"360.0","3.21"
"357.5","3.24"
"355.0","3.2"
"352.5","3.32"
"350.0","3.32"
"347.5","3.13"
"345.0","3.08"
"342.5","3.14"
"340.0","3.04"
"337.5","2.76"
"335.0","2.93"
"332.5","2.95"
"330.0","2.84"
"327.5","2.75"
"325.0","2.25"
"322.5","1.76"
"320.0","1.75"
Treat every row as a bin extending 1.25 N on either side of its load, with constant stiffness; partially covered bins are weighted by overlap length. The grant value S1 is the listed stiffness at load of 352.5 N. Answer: 3.32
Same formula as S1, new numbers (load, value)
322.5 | 1.76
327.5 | 2.75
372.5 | 1.89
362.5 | 3.13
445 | 3.66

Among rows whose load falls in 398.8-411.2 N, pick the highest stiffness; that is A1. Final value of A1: 3.66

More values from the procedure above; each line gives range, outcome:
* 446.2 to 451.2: 3.93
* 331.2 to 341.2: 3.04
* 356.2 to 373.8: 3.24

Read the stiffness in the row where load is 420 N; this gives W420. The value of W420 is 3.02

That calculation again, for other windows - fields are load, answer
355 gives 3.2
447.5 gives 3.93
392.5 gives 2.61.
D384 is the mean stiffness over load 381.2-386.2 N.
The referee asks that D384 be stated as 1.94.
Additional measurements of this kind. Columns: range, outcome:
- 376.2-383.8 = 1.61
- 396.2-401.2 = 3.46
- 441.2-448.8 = 3.8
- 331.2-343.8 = 2.96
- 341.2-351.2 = 3.17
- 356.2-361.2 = 3.22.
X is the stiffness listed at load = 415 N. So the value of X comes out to 3.01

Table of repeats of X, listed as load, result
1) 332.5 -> 2.95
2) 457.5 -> 3.58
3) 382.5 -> 1.78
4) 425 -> 3.67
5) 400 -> 3.58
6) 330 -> 2.84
